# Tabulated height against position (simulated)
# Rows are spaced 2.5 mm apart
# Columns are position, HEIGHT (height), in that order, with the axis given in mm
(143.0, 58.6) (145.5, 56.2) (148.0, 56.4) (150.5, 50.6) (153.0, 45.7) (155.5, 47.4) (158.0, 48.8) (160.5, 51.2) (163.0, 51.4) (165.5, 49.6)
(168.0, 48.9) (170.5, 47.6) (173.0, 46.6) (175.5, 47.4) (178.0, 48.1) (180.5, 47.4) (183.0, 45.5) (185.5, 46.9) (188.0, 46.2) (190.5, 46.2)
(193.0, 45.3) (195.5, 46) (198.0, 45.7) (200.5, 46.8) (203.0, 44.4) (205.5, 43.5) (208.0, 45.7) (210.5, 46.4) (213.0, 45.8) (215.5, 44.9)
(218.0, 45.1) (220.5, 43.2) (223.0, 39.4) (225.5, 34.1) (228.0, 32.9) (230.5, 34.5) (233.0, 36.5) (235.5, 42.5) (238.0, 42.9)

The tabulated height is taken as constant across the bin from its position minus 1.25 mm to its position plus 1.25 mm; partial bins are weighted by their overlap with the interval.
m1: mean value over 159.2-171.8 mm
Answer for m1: 49.7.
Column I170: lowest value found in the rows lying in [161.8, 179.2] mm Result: 46.6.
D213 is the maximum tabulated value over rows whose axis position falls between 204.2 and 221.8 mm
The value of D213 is 46.4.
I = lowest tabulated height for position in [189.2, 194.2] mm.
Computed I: 45.3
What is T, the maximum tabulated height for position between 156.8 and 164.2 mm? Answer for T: 51.4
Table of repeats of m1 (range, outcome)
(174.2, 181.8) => 47.6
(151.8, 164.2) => 48.9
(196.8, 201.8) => 46.2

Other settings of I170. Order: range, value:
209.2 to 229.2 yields 32.9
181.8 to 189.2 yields 45.5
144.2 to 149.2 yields 56.2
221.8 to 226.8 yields 34.1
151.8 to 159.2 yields 45.7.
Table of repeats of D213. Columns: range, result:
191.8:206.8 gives 46.8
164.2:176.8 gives 49.6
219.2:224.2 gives 43.2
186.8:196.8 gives 46.2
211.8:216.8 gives 45.8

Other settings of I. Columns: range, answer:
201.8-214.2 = 43.5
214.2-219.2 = 44.9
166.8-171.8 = 47.6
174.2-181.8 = 47.4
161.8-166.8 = 49.6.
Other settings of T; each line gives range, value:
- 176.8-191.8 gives 48.1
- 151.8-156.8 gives 47.4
